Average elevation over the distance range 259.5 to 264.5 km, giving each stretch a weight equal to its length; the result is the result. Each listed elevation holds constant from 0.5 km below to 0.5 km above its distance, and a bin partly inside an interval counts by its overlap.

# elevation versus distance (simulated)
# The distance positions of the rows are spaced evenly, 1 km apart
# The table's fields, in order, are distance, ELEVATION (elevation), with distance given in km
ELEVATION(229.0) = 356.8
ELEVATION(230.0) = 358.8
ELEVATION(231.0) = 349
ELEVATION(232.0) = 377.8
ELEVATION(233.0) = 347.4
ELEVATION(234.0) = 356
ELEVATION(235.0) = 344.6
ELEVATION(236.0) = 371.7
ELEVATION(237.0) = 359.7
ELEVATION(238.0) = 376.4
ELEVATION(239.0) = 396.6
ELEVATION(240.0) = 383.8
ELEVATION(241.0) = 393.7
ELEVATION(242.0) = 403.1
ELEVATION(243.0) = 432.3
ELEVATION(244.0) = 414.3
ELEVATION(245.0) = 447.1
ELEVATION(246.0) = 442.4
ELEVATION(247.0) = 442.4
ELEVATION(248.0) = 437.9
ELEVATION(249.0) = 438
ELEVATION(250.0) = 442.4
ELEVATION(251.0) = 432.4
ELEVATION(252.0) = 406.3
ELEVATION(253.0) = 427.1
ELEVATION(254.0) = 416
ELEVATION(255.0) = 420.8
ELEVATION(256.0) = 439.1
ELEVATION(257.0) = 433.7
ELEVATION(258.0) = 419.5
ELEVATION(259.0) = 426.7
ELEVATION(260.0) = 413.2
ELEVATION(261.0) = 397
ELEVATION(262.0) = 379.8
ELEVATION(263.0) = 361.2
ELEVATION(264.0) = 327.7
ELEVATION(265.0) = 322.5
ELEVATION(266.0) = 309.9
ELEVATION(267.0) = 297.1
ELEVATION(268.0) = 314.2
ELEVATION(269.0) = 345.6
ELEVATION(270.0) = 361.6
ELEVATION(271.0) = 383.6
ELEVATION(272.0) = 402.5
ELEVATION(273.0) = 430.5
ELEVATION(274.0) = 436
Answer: 376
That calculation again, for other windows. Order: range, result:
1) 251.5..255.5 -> 418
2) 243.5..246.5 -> 435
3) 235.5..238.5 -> 369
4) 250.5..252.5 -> 419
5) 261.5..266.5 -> 340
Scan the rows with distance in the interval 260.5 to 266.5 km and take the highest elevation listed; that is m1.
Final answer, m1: 397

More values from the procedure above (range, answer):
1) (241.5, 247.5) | 447.1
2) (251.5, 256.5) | 439.1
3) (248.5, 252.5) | 442.4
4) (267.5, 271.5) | 383.6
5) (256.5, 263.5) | 433.7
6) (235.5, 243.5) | 432.3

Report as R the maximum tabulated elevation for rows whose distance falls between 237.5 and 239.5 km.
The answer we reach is 396.6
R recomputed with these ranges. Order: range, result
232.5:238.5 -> 376.4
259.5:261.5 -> 413.2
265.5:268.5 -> 314.2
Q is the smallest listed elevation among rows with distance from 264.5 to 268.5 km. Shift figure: 297.1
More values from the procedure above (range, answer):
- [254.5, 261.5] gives 397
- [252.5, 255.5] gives 416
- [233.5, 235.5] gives 344.6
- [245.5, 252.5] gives 406.3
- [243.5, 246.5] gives 414.3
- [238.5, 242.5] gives 383.8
